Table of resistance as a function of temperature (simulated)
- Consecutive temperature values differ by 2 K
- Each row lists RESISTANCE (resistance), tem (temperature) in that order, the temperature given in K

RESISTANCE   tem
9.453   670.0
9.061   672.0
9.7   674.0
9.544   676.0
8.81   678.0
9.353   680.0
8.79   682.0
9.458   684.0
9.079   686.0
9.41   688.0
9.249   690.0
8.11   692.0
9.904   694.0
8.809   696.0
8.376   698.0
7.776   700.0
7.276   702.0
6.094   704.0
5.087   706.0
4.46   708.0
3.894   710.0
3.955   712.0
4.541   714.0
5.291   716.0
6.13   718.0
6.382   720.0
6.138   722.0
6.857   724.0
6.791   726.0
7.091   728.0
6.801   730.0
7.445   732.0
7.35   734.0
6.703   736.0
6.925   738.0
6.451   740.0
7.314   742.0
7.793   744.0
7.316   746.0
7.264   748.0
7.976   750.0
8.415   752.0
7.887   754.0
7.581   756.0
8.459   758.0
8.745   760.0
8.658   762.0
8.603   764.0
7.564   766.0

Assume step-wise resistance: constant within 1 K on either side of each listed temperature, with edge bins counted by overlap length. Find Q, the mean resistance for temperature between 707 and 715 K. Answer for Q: 4.21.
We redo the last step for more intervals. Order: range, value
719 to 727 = 6.54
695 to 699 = 8.59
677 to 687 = 9.1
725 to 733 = 7.03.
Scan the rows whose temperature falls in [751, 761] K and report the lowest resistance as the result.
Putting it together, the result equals 7.581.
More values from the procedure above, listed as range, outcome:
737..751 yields 6.451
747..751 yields 7.264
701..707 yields 5.087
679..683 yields 8.79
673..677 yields 9.544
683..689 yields 9.079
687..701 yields 7.776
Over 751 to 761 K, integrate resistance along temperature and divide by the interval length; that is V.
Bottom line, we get 8.22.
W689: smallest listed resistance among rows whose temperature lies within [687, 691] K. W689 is 9.249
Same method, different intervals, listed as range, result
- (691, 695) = 8.11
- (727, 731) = 6.801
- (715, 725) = 5.291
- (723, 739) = 6.703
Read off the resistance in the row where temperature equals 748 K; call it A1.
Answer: 7.264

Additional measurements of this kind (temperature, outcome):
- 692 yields 8.11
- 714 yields 4.541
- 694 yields 9.904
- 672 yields 9.061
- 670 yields 9.453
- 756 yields 7.581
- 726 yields 6.791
